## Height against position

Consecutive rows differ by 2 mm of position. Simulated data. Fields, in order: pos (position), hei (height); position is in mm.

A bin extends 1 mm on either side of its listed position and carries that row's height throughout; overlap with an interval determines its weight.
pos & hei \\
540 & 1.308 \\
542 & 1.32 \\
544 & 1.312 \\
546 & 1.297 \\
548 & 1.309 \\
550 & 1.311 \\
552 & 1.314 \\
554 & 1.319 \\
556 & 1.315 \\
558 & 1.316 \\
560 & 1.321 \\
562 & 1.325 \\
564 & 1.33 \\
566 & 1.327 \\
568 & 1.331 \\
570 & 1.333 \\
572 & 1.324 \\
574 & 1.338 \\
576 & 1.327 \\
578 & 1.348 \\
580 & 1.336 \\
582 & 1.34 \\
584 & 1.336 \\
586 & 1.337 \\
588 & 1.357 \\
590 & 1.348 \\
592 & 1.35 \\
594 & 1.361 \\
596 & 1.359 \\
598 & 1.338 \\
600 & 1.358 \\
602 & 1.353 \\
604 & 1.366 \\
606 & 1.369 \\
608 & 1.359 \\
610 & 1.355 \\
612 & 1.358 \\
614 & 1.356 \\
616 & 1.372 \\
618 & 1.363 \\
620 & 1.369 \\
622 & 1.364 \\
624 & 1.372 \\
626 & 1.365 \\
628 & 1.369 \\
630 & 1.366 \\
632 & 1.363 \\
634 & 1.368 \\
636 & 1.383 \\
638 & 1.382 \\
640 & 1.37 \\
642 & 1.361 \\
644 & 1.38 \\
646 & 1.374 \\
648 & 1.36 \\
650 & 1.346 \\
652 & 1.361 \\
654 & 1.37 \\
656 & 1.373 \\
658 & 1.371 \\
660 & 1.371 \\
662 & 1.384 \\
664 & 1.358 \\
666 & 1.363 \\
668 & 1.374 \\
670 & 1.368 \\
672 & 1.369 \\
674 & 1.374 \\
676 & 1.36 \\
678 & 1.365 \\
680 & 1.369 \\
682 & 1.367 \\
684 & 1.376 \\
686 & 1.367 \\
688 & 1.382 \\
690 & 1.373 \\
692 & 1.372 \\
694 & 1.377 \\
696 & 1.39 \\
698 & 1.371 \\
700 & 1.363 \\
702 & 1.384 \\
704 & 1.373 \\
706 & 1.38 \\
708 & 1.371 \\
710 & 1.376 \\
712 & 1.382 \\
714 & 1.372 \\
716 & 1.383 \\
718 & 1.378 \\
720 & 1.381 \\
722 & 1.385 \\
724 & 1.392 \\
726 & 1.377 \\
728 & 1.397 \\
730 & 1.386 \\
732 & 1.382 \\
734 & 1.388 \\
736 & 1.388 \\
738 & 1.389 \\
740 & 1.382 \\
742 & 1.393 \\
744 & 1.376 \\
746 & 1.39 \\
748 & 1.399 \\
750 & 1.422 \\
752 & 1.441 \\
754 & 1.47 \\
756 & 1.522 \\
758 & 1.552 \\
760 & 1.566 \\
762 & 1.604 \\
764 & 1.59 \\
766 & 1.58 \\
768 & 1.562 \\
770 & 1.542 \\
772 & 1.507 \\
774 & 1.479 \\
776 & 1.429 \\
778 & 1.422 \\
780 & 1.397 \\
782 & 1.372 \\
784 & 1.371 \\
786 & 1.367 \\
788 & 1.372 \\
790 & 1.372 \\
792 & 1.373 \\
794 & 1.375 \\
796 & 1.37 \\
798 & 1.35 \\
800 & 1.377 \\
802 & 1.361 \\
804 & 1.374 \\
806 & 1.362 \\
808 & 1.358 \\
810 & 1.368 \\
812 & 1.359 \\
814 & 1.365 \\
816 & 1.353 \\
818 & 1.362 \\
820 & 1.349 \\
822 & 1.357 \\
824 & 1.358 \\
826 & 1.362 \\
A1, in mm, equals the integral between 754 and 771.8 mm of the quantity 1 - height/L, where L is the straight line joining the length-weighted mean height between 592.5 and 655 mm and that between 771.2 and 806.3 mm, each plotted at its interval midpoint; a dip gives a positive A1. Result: -2.19 mm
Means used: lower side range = 1.36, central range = 1.56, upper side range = 1.39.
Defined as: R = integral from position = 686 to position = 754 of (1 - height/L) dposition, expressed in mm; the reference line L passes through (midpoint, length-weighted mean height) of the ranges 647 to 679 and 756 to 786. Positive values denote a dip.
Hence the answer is 2.3 mm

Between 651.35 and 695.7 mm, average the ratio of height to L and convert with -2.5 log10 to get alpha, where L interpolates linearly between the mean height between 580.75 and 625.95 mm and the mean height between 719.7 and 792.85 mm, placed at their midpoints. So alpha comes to 0.02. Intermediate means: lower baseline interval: 1.36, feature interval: 1.37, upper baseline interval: 1.44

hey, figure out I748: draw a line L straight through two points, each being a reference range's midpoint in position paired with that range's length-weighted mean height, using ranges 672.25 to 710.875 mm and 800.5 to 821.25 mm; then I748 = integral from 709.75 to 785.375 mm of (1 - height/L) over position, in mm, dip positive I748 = -3.7 mm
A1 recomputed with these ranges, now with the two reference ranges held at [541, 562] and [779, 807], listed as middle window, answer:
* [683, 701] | -0.4 mm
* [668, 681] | -0.2 mm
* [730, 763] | -1.9 mm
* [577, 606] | -0.6 mm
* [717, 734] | -0.4 mm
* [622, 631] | -0.2 mm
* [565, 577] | -0.1 mm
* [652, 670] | -0.4 mm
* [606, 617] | -0.3 mm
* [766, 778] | -1.2 mm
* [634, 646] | -0.4 mm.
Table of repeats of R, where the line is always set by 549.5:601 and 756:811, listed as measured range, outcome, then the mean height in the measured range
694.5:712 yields 0.3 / 1.38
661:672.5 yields 0.1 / 1.37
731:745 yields 0.3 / 1.39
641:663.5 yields 0.1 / 1.37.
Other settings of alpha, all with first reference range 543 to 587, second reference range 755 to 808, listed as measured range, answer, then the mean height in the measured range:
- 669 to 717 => 0.016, 1.37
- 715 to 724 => 0.020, 1.38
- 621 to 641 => -0.008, 1.37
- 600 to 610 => -0.011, 1.36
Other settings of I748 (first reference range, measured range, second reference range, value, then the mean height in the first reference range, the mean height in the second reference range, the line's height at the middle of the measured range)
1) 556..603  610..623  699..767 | 0.0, 1.34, 1.42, 1.36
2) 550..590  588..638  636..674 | -0.5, 1.33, 1.37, 1.35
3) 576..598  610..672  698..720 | -0.4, 1.35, 1.38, 1.36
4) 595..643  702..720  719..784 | 0.5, 1.36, 1.44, 1.42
